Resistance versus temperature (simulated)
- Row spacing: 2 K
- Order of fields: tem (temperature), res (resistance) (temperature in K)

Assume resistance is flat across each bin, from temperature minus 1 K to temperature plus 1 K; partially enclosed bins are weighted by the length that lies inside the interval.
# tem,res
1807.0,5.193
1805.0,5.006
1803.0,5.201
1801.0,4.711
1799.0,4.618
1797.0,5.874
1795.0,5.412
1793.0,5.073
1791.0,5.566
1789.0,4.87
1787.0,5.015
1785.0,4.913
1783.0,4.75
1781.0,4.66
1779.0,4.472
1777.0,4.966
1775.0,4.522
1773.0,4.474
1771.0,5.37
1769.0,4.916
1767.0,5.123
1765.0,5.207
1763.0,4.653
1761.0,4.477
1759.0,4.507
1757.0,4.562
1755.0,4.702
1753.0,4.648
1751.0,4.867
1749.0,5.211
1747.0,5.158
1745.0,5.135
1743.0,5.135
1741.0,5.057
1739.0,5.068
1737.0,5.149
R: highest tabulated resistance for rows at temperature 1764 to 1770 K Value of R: 5.207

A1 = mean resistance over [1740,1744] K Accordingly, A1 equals 5.1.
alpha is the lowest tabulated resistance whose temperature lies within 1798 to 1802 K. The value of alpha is 4.618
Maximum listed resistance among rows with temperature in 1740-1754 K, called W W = 5.211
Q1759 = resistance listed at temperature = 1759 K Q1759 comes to 4.507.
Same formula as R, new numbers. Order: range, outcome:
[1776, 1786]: 4.966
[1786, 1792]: 5.566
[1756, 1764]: 4.653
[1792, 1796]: 5.412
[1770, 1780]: 5.37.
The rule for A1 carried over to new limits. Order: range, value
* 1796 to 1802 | 5.07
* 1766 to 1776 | 4.88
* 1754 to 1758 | 4.63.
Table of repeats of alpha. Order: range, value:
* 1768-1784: 4.472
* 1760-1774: 4.474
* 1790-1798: 5.073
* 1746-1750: 5.158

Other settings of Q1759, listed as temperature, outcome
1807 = 5.193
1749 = 5.211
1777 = 4.966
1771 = 5.37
